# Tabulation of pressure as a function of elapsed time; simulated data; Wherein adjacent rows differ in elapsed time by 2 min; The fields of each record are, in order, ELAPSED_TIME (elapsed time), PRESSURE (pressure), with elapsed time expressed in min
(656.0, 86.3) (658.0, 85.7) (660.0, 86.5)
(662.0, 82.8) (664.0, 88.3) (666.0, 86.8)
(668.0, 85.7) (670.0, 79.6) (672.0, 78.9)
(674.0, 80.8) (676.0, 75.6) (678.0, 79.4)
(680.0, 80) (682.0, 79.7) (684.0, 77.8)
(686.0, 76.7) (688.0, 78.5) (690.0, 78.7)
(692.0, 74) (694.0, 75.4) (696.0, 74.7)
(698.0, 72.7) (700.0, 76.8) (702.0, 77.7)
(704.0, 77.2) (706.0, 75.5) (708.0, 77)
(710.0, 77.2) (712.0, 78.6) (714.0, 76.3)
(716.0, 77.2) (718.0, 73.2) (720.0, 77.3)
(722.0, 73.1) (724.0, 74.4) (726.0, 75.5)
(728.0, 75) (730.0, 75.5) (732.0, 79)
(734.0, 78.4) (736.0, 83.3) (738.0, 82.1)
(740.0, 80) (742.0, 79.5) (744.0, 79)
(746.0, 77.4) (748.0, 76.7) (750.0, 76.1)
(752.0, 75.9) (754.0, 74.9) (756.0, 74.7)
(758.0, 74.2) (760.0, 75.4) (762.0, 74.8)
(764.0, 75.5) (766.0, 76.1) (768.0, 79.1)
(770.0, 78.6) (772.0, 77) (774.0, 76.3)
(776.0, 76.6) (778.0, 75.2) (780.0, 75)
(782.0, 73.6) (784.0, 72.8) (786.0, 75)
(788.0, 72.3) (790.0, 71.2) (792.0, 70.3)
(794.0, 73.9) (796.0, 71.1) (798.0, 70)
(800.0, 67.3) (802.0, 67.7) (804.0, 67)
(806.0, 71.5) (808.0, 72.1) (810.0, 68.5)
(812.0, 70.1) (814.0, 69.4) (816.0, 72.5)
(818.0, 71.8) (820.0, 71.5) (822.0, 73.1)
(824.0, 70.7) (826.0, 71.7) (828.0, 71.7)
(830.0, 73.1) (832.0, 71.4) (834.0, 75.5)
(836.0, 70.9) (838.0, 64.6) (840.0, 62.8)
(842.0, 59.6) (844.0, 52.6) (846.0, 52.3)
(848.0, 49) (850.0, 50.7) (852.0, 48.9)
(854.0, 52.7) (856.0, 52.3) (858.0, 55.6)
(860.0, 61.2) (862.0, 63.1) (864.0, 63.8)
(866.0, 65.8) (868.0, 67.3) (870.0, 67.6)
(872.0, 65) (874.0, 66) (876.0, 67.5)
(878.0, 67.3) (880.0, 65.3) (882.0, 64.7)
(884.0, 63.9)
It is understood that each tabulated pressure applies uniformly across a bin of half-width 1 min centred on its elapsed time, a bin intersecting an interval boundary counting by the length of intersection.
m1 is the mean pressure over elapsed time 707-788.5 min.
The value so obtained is 76.5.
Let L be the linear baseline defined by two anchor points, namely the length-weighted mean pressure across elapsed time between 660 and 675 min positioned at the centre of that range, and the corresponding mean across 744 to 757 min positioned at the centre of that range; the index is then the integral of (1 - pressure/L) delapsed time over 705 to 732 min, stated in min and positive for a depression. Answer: 1.0 min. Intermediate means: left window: 83.5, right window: 76.2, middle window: 75.9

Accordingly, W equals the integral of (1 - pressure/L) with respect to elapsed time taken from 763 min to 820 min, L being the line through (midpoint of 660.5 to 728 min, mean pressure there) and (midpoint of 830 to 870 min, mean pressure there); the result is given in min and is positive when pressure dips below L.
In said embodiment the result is -4.8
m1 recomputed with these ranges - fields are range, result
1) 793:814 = 69.9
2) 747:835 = 73.2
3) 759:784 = 76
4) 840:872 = 57.9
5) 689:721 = 76.2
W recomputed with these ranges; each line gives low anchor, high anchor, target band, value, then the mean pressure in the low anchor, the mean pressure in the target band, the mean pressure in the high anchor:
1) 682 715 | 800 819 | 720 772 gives -2.3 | 76.6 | 77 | 69.9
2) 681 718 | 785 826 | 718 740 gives -0.7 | 76.7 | 77.3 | 70.9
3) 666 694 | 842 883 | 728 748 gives -1.7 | 79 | 79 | 59.9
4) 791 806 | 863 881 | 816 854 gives 2.0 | 69.7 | 64.4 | 66.2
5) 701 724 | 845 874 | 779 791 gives -1.0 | 76.3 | 73.3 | 58.5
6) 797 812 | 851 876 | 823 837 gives -1.4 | 69.2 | 72.1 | 61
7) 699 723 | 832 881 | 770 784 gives -1.2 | 76.4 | 75.6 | 61.4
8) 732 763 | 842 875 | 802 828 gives -1.9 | 77.5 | 70.7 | 58.4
